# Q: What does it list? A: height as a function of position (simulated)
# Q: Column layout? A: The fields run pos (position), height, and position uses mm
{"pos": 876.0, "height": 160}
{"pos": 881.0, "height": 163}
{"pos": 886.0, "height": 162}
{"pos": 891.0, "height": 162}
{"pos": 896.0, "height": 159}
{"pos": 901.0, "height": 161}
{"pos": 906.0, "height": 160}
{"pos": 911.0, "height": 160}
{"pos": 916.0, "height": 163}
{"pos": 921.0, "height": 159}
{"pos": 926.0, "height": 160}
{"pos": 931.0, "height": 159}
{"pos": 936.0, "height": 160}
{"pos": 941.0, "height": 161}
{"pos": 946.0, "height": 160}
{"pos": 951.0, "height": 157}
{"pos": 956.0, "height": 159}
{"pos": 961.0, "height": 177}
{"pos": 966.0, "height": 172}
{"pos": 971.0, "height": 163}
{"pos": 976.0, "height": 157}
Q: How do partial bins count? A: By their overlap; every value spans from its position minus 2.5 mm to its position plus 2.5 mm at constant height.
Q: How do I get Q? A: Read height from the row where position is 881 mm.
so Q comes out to 163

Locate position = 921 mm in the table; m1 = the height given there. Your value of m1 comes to 159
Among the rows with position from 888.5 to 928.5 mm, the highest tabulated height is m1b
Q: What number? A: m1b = 163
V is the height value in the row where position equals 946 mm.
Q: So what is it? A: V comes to 160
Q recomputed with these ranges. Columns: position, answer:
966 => 172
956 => 159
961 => 177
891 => 162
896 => 159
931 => 159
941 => 161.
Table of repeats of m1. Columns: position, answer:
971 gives 163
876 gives 160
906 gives 160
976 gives 157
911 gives 160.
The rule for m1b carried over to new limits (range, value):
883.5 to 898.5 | 162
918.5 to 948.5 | 161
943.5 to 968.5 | 177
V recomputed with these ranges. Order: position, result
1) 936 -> 160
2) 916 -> 163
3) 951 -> 157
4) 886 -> 162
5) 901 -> 161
